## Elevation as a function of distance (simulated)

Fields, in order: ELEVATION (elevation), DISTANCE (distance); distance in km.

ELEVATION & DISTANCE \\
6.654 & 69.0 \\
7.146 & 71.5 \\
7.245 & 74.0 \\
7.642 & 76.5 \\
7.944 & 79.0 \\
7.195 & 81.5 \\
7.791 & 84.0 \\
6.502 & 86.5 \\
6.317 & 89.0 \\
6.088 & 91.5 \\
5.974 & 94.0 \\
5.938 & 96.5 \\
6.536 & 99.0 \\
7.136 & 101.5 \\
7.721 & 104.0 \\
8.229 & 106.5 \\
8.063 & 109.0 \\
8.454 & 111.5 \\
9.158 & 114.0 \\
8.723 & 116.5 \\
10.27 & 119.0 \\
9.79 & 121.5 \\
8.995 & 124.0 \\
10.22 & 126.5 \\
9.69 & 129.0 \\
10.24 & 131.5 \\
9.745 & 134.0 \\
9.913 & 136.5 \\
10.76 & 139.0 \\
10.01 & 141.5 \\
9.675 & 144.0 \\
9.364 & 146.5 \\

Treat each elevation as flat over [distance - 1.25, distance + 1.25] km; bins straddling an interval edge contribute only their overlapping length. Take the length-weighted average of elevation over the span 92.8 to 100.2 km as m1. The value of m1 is 6.15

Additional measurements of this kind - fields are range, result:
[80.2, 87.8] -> 7.16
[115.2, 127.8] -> 9.6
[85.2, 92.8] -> 6.31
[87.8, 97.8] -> 6.08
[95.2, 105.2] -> 6.82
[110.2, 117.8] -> 8.78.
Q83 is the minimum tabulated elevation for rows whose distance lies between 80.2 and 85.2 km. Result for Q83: 7.195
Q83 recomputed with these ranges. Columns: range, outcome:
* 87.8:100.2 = 5.938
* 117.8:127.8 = 8.995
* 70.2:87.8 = 6.502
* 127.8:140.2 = 9.69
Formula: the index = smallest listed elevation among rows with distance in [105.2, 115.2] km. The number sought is 8.063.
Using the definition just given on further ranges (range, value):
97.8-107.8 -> 6.536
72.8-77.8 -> 7.245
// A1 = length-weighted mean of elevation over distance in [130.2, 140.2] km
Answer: 10.2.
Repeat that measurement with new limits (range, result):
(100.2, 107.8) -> 7.69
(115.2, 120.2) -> 9.49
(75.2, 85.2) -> 7.64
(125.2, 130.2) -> 9.95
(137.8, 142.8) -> 10.4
